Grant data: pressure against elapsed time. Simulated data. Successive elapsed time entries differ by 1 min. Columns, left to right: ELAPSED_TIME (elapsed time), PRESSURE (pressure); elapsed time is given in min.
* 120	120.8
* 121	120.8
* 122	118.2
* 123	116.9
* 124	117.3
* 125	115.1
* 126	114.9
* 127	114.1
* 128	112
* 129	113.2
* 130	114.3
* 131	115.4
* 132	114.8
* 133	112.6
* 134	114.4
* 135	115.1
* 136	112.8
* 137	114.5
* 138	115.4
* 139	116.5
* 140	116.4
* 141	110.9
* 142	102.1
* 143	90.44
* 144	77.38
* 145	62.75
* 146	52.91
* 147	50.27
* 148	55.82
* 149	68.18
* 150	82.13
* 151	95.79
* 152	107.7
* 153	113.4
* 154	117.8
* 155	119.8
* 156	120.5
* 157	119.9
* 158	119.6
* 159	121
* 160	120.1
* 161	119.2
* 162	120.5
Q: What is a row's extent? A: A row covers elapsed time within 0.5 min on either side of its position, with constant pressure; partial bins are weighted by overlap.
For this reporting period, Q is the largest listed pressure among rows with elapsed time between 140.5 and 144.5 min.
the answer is 110.9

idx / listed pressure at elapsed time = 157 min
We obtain 119.9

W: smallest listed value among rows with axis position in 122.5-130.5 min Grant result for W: 112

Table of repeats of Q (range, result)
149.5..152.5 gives 107.7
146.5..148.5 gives 55.82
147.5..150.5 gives 82.13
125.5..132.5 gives 115.4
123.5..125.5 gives 117.3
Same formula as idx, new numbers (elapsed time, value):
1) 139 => 116.5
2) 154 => 117.8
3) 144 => 77.38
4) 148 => 55.82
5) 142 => 102.1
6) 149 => 68.18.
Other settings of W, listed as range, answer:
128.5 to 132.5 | 113.2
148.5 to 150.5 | 68.18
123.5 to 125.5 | 115.1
